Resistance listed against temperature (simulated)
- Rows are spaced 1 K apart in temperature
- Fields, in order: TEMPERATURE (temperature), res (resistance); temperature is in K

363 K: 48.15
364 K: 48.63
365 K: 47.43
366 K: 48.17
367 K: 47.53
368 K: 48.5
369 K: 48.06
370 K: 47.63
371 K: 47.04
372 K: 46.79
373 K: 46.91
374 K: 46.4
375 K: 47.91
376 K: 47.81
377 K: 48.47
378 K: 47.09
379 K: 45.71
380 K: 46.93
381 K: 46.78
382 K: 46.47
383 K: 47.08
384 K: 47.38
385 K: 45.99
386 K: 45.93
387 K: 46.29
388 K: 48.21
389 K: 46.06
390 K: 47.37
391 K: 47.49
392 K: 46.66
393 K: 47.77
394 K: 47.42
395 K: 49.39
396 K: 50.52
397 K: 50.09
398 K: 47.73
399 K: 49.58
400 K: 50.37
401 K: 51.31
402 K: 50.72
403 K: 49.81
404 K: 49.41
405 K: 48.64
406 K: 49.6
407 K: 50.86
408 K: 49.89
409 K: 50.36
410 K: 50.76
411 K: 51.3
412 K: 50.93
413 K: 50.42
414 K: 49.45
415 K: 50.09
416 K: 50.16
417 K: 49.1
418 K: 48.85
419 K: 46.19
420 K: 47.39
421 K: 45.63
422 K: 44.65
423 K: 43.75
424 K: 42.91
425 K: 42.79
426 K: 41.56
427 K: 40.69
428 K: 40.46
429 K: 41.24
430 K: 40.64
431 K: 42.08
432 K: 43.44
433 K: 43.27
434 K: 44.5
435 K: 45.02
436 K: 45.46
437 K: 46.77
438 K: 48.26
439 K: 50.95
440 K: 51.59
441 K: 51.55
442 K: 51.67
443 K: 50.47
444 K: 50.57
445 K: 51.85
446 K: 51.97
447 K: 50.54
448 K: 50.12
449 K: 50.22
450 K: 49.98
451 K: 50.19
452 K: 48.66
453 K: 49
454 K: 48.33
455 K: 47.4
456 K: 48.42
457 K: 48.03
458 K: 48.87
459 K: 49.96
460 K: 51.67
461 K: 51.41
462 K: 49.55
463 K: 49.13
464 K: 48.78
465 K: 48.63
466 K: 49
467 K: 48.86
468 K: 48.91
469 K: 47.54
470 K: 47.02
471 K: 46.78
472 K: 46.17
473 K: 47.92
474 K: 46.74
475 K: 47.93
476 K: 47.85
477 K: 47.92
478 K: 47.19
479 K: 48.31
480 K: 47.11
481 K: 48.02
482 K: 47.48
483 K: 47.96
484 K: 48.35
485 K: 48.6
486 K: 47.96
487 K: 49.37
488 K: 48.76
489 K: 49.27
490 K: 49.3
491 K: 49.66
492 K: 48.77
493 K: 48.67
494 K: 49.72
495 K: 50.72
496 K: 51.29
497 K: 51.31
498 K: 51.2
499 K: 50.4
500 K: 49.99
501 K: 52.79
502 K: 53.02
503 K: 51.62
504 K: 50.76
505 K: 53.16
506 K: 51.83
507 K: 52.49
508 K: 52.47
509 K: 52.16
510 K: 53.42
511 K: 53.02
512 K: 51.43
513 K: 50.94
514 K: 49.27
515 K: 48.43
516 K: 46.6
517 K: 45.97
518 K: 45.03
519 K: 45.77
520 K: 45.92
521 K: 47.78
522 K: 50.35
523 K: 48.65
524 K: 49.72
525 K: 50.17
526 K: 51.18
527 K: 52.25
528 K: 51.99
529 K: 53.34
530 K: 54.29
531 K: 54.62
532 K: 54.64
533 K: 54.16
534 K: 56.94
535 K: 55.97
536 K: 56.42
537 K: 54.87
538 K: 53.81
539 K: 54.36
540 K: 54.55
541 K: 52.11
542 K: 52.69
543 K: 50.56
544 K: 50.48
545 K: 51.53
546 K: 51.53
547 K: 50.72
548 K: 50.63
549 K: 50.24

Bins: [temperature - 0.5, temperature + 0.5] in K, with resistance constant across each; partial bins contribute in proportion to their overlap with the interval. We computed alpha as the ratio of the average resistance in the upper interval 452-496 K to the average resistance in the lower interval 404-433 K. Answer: 1.04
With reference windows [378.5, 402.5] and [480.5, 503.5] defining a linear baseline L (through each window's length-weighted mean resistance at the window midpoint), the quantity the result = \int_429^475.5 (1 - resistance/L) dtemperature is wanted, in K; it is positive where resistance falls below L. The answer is 0.67 K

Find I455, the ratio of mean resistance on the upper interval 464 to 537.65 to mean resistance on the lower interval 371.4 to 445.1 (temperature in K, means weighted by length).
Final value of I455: 1.1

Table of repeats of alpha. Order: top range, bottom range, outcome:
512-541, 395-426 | 1.06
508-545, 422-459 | 1.09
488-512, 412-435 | 1.13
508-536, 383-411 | 1.05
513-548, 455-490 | 1.06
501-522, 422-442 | 1.12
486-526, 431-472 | 1.03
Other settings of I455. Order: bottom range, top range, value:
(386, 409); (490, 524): 1.03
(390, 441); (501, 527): 1.06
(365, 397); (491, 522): 1.06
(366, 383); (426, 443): 0.96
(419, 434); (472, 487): 1.11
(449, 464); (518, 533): 1.03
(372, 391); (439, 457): 1.07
